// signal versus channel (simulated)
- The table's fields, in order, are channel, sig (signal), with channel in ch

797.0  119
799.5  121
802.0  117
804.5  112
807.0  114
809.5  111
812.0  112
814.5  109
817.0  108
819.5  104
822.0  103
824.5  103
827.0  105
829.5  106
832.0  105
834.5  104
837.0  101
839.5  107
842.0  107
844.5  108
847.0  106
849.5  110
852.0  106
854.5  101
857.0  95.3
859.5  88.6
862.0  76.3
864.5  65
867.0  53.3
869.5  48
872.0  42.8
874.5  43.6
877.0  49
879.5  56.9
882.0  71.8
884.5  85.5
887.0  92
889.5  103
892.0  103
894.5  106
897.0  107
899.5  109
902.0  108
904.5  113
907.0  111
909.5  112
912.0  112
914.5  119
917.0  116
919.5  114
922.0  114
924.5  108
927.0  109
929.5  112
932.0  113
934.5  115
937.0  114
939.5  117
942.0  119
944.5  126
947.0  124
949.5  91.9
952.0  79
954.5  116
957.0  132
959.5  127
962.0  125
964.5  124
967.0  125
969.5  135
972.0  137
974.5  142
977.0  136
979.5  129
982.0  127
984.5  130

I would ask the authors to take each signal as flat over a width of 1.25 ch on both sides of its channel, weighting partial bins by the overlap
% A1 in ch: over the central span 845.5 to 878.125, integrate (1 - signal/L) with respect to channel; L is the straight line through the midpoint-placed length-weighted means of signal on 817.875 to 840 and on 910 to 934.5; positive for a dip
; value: 9.4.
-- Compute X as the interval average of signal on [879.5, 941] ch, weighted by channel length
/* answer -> 107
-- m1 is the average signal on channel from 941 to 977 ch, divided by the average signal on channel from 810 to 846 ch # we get 1.15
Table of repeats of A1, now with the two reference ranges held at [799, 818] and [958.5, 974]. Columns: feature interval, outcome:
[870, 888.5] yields 8.8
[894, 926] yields 3.1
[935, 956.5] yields 2.6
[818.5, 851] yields 2.9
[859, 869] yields 4.3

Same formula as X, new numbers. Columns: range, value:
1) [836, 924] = 93.3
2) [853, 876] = 68.4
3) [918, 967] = 115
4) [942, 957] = 110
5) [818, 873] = 93.3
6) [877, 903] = 91.9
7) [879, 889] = 80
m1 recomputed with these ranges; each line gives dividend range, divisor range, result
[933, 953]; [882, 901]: 1.12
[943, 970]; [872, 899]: 1.46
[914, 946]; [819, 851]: 1.09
